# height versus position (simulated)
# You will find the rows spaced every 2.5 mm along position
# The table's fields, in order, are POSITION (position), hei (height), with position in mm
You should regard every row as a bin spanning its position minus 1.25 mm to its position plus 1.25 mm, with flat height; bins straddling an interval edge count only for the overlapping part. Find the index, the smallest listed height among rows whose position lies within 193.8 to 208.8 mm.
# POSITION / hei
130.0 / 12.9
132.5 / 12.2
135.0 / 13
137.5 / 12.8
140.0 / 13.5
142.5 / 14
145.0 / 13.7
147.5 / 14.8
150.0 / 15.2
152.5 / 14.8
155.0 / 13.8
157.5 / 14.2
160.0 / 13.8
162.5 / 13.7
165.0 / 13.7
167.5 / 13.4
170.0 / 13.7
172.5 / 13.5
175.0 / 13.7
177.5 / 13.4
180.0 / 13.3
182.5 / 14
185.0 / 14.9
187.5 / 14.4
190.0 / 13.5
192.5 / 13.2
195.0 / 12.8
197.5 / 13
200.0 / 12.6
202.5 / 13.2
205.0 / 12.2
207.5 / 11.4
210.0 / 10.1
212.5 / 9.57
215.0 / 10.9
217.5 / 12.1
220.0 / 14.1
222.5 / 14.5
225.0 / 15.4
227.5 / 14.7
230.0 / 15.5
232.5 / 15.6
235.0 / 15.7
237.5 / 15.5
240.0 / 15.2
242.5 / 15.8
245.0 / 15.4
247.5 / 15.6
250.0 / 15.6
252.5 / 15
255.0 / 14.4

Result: 11.4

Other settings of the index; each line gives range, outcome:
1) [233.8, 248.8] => 15.2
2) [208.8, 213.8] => 9.57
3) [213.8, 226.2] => 10.9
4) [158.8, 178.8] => 13.4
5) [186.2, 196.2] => 12.8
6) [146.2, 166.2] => 13.7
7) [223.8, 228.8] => 14.7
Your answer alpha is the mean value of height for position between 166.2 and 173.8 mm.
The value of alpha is 13.5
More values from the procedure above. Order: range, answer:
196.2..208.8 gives 12.5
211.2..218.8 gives 10.9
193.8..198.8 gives 12.9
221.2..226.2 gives 14.9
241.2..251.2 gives 15.6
